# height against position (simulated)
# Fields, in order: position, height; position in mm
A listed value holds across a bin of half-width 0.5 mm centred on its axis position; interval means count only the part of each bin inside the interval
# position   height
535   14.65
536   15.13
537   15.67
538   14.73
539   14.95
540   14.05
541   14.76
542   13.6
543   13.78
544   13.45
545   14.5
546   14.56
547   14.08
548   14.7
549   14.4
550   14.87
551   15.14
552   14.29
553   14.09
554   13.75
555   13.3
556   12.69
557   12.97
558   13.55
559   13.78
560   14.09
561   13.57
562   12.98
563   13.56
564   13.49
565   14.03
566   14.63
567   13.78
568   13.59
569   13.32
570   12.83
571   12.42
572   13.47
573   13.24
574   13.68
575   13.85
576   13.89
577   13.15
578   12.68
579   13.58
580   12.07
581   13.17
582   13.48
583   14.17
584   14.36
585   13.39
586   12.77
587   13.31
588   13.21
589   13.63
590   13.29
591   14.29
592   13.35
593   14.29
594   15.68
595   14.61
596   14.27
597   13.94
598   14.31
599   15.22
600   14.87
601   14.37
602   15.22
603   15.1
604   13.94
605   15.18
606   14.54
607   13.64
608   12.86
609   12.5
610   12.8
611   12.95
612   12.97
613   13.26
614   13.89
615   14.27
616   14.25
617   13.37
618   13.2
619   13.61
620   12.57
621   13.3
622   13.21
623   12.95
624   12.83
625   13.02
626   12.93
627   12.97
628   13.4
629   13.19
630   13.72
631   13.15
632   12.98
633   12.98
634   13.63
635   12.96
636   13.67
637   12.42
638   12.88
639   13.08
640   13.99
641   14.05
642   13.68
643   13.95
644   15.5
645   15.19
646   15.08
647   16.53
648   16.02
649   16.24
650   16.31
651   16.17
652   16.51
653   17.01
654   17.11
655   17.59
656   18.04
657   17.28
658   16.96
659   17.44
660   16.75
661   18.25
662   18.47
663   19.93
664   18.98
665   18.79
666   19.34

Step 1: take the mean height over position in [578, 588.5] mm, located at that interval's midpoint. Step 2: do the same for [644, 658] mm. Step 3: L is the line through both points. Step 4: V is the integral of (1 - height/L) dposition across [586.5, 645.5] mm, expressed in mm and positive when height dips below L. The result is 4.42 mm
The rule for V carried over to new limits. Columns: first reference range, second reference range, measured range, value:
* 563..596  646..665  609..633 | 3.65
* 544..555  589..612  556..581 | 1.49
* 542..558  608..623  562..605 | -0.56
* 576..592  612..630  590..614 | -1.30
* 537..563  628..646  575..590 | 0.57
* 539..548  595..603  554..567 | 0.68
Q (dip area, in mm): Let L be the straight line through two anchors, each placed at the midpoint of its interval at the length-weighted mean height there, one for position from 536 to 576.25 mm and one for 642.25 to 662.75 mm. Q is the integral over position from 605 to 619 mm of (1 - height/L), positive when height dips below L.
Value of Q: 1.8 mm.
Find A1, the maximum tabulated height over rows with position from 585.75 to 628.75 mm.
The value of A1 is 15.68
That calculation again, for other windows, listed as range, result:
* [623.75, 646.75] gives 15.5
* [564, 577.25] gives 14.63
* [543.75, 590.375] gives 15.14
